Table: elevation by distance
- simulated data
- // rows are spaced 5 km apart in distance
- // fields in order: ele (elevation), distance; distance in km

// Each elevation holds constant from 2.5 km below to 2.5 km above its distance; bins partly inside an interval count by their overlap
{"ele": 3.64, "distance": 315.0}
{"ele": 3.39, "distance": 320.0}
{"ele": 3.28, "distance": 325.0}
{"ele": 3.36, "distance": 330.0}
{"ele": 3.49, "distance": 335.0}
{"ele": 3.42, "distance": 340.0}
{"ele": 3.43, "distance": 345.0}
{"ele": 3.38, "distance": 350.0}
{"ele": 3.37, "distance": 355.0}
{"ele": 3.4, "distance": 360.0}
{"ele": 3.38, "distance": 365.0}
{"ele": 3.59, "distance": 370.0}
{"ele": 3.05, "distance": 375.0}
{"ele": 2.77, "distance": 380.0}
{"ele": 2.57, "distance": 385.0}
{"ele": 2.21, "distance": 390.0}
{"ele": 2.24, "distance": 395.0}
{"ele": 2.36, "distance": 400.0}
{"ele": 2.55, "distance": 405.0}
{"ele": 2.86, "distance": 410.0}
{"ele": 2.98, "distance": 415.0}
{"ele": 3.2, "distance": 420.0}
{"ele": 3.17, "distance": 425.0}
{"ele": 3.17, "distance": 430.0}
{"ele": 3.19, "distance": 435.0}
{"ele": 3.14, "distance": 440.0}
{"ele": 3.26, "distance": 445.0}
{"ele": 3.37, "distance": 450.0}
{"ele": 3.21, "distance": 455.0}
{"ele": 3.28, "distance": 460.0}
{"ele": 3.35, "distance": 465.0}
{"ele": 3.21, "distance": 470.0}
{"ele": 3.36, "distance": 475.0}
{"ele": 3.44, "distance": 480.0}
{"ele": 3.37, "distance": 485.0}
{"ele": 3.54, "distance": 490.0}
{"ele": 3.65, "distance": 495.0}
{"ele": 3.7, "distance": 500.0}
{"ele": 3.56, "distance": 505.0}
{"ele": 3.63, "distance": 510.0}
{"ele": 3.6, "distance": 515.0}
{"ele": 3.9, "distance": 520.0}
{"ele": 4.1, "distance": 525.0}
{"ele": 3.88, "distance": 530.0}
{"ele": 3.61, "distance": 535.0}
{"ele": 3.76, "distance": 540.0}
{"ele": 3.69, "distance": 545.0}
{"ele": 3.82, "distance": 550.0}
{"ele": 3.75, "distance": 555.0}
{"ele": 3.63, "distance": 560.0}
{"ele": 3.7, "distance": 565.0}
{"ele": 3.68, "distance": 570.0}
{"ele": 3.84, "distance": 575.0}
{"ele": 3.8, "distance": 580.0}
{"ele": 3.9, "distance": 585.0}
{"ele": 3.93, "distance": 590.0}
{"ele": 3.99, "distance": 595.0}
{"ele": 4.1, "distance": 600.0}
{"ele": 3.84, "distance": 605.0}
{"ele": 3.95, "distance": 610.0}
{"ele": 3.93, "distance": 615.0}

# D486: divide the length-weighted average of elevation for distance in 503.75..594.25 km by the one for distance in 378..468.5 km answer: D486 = 1.3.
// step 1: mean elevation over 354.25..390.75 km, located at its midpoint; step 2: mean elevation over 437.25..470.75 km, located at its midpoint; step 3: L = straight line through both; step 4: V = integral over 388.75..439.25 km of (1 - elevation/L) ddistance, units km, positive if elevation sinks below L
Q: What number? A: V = 5.6 km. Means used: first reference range 3.07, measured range 2.82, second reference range 3.26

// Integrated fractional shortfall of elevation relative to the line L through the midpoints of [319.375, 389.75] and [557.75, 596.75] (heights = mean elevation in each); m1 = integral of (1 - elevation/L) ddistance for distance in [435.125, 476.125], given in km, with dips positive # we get 2.7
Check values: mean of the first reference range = 3.24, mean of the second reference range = 3.81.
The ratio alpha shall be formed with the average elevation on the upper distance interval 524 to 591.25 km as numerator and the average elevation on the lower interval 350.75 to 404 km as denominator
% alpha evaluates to 1.30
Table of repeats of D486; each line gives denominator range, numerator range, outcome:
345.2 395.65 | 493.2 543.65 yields 1.23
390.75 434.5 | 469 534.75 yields 1.29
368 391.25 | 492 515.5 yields 1.27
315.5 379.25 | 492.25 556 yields 1.11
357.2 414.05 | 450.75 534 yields 1.26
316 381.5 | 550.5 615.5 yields 1.15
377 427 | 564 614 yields 1.44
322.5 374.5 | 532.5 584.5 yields 1.10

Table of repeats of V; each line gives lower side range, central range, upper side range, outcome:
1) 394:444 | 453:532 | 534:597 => -4.6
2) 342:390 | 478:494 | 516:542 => 0.8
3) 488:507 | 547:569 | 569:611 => 0.5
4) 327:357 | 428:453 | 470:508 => 1.7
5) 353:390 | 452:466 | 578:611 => 0.6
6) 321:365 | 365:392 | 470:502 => 4.1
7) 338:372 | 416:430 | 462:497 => 1.0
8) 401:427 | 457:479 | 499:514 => 0.1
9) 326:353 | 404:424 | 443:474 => 2.3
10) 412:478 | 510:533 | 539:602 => -1.6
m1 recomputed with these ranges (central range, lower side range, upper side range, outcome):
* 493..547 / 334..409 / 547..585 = -2.4 km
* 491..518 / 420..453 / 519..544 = 0.2 km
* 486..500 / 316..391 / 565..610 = 0.1 km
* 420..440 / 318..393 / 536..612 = 1.4 km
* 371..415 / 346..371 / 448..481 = 9.7 km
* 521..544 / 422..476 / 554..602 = -1.3 km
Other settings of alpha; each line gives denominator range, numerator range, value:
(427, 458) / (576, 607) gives 1.22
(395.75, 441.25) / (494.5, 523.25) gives 1.26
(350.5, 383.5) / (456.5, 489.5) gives 1.03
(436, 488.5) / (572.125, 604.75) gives 1.19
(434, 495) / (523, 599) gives 1.14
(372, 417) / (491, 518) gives 1.38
